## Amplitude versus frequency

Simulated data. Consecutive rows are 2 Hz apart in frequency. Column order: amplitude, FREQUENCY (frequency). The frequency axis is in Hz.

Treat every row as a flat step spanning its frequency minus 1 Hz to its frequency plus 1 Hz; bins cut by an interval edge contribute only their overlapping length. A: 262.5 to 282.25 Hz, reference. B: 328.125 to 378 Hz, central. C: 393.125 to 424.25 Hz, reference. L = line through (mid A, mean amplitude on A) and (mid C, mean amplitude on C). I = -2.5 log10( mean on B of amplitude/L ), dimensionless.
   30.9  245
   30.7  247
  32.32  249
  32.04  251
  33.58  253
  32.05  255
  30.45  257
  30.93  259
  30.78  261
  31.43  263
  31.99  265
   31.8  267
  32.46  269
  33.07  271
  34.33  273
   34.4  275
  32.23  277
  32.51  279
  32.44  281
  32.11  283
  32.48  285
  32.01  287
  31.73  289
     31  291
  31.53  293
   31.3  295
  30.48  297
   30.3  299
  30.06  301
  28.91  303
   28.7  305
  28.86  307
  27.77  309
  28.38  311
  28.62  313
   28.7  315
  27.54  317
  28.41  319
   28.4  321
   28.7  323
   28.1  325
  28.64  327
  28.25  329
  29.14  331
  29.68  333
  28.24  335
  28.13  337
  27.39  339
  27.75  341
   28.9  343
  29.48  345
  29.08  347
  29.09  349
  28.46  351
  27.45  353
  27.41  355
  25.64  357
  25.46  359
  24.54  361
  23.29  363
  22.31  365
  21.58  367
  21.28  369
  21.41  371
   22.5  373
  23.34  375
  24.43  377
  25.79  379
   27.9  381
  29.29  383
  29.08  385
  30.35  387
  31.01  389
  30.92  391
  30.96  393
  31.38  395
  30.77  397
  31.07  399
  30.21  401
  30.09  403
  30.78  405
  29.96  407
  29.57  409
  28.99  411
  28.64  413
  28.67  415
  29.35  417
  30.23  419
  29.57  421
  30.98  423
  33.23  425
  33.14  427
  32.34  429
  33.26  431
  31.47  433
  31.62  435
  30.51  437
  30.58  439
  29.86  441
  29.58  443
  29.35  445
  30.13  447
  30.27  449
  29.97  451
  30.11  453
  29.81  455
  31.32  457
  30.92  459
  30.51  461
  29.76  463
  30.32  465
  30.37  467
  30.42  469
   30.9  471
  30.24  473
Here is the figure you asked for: 0.19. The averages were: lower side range 32.7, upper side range 30.1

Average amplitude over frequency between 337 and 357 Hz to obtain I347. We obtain 28.2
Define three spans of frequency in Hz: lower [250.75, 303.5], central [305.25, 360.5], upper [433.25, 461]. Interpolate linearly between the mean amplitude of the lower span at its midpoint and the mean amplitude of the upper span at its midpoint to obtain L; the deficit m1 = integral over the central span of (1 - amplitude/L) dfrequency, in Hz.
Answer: 5.6 Hz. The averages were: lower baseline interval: 31.8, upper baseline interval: 30.3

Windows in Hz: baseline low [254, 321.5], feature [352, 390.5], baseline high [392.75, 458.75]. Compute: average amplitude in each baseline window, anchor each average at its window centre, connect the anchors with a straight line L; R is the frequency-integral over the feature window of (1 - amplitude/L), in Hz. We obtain 6.4 Hz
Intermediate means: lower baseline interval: 30.8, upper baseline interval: 30.5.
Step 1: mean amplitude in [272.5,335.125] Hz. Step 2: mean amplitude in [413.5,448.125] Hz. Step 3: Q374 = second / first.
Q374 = 1.0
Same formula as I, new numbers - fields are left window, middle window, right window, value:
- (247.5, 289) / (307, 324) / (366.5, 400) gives 0.07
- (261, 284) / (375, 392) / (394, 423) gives 0.08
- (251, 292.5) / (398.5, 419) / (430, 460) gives 0.04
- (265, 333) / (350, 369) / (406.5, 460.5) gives 0.22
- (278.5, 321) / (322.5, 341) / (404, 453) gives 0.07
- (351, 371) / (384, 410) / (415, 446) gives -0.10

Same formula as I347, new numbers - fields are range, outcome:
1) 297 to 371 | 27.5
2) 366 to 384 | 24.2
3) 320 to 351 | 28.6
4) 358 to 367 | 23.6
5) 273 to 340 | 29.9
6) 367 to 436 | 29.1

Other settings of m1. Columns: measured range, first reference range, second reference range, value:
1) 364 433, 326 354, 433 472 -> 1.9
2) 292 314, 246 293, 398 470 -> 1.6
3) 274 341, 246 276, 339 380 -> -1.8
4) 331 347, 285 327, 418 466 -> 0.7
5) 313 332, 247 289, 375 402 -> 1.5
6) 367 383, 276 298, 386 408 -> 3.6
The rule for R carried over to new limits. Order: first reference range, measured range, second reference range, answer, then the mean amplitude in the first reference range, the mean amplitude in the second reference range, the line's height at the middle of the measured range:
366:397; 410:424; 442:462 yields -0.46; 26.9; 30.2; 28.5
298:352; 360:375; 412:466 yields 3.52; 28.7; 30.6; 29.4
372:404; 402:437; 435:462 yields -1.39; 28.7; 30.3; 29.5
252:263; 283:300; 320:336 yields -0.70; 31.5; 28.6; 30.1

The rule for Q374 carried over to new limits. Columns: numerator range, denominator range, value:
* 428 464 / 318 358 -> 1.08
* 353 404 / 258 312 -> 0.86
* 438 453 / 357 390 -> 1.19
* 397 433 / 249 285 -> 0.95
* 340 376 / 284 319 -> 0.85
